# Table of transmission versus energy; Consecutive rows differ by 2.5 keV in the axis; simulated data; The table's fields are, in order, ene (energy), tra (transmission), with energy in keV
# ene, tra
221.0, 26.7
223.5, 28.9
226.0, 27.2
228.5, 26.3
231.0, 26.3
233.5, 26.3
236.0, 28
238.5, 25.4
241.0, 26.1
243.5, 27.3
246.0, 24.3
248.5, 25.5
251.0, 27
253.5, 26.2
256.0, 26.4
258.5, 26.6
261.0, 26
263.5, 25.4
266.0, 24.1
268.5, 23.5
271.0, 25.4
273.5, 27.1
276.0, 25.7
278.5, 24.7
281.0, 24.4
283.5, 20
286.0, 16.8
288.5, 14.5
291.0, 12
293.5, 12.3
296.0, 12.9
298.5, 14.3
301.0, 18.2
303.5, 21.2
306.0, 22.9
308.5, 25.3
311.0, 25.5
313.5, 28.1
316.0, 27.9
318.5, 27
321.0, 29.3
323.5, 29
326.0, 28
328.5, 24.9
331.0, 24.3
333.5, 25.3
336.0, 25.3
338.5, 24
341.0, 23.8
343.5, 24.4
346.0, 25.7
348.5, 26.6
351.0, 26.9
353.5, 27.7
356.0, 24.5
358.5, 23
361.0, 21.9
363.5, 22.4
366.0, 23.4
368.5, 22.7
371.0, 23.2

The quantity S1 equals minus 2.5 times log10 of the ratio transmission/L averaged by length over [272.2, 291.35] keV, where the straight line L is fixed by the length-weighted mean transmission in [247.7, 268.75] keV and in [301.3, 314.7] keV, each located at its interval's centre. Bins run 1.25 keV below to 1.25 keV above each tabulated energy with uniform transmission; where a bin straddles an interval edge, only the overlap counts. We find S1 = 0.19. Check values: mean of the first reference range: 25.7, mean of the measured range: 21.1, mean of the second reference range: 24.1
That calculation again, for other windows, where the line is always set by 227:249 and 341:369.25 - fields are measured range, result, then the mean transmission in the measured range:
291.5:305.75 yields 0.49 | 16.1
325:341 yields -0.01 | 25.1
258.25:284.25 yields 0.04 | 24.8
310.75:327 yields -0.12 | 28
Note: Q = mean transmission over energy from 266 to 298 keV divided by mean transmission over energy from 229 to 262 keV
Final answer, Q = 0.76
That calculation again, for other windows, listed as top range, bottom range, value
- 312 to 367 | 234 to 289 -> 1.04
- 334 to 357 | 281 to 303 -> 1.60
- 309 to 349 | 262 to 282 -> 1.04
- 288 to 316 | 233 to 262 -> 0.74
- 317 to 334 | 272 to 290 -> 1.23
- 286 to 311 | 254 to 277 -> 0.68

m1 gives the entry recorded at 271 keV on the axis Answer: 25.4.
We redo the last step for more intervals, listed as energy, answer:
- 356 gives 24.5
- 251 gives 27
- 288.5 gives 14.5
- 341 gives 23.8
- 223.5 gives 28.9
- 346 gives 25.7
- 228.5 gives 26.3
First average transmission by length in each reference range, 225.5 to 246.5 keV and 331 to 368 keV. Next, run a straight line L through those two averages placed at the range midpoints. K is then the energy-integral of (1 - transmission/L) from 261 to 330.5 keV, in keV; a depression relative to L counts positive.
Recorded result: 7.5 keV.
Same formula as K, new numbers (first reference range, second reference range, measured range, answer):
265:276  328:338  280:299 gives 7.0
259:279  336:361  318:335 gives -1.1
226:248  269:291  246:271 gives -1.6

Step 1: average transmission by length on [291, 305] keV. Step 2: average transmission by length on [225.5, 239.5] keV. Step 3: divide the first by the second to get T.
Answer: 0.59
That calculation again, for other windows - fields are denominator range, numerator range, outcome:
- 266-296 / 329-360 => 1.23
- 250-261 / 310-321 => 1.04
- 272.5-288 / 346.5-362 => 1.11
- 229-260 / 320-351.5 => 0.99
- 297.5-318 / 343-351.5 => 1.12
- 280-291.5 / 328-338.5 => 1.40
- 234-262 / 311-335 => 1.03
